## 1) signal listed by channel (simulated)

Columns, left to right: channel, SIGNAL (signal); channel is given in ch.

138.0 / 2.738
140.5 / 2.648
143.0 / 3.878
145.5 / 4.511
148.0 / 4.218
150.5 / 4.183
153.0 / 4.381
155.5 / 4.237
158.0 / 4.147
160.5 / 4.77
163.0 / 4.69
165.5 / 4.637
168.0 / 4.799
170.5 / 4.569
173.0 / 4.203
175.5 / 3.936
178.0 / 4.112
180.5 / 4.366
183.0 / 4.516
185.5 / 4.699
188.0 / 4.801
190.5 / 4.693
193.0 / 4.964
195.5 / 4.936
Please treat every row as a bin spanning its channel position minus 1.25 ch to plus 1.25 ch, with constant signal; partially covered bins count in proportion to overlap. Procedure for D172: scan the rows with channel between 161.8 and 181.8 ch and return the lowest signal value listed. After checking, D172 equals 3.936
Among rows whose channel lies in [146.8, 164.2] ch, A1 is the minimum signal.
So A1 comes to 4.147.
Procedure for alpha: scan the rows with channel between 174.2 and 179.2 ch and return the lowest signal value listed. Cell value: 3.936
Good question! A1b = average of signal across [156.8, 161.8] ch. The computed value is 4.46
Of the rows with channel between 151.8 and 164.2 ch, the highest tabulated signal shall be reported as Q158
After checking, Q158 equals 4.77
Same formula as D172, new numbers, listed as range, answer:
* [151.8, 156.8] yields 4.237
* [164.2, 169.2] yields 4.637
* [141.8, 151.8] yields 3.878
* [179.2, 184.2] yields 4.366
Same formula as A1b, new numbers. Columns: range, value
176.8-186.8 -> 4.43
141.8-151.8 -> 4.2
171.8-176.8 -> 4.07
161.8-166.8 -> 4.66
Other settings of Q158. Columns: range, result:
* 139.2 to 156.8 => 4.511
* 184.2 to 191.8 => 4.801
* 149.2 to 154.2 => 4.381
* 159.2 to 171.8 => 4.799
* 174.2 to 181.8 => 4.366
